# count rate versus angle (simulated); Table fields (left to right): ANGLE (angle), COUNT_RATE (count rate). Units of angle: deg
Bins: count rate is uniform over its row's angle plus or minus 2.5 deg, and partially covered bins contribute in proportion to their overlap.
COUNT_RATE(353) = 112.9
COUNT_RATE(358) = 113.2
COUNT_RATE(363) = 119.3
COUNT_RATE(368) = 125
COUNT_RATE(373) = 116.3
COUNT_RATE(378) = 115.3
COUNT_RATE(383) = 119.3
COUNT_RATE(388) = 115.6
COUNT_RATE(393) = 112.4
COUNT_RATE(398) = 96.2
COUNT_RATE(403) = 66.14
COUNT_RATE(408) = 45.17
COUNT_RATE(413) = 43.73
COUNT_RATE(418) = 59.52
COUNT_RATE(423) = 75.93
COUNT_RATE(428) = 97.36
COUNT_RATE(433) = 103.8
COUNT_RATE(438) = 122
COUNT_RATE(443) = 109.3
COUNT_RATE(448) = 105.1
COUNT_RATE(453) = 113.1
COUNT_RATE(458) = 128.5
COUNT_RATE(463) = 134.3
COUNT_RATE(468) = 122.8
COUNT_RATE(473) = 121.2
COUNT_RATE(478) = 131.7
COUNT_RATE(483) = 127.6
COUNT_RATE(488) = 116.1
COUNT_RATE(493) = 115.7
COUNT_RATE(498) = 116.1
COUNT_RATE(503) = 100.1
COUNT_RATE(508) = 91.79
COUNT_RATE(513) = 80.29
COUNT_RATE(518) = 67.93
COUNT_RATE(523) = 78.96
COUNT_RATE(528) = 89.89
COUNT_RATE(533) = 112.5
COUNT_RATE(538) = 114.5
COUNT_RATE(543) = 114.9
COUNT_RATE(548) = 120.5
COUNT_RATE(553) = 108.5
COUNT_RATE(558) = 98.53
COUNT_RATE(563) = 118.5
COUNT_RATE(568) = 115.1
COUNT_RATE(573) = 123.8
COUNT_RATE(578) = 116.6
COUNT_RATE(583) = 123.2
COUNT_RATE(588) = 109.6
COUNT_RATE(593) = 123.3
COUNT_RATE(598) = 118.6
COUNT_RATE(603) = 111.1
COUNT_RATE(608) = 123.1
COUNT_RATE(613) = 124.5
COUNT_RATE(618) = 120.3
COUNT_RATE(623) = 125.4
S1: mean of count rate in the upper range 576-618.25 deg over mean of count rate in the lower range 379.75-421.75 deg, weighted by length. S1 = 1.44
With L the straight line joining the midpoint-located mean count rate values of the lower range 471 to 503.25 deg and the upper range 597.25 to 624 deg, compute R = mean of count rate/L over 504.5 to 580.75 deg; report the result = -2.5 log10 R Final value 0.16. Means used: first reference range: 120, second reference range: 120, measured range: 104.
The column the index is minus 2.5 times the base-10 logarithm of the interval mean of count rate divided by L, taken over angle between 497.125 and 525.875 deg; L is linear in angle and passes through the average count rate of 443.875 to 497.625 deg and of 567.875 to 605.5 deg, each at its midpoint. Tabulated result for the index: 0.34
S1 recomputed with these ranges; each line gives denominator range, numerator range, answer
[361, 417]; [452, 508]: 1.24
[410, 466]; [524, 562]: 1.09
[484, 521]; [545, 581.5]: 1.16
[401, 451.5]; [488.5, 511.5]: 1.26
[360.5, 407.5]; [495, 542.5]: 0.90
